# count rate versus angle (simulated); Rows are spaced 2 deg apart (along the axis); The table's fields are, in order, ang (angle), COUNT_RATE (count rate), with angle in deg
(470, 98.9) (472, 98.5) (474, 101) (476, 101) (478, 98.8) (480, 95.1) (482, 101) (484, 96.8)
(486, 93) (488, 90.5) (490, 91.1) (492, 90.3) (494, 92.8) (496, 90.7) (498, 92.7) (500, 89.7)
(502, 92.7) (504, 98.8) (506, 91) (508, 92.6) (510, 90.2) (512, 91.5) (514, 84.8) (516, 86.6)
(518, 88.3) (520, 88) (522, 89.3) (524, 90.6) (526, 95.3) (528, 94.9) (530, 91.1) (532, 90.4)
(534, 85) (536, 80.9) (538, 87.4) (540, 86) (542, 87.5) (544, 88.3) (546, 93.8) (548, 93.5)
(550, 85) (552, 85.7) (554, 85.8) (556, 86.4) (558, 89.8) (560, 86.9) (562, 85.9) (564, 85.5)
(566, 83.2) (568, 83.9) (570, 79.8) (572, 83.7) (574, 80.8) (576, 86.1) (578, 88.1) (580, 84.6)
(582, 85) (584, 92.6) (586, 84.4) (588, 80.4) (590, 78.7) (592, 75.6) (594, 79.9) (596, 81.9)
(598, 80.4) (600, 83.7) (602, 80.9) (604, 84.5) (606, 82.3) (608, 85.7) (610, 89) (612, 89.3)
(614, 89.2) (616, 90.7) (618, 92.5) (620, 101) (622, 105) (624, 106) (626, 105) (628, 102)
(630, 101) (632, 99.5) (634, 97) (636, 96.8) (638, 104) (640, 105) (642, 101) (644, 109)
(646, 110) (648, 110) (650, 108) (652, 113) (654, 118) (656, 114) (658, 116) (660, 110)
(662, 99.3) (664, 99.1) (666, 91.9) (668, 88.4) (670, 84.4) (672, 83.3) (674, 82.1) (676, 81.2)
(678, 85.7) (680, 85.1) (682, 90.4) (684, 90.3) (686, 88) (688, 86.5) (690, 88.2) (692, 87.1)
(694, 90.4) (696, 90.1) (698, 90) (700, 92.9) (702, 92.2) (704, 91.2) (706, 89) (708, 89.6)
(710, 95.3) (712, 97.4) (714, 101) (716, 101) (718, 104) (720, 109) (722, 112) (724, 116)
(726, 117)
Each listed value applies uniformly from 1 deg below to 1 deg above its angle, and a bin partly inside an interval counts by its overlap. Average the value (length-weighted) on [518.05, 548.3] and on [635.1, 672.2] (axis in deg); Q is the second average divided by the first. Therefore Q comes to 1.16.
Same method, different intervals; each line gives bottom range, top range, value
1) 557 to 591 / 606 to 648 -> 1.17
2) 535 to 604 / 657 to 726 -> 1.11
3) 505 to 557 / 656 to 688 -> 1.04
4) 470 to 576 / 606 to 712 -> 1.07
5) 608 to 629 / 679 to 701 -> 0.92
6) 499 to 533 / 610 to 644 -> 1.09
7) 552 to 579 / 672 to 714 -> 1.05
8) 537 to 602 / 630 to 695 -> 1.15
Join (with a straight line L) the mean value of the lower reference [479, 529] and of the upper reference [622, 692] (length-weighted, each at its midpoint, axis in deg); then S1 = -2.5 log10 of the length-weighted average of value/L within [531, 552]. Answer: 0.07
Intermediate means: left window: 91.9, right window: 98.4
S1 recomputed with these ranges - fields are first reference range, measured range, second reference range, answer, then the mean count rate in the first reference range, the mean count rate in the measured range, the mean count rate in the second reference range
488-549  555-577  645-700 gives 0.09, 90.2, 84.7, 95.5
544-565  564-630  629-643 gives 0.08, 87.9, 87.5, 101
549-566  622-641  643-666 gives 0.02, 86.2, 102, 109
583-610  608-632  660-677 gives -0.14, 82.6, 96.9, 90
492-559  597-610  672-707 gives 0.07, 89.6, 83.4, 88.1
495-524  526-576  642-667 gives 0.10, 90.5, 86.9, 108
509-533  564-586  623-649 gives 0.14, 90.1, 84.8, 104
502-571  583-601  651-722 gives 0.11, 88.4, 82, 95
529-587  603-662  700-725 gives -0.09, 86.5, 101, 99.5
